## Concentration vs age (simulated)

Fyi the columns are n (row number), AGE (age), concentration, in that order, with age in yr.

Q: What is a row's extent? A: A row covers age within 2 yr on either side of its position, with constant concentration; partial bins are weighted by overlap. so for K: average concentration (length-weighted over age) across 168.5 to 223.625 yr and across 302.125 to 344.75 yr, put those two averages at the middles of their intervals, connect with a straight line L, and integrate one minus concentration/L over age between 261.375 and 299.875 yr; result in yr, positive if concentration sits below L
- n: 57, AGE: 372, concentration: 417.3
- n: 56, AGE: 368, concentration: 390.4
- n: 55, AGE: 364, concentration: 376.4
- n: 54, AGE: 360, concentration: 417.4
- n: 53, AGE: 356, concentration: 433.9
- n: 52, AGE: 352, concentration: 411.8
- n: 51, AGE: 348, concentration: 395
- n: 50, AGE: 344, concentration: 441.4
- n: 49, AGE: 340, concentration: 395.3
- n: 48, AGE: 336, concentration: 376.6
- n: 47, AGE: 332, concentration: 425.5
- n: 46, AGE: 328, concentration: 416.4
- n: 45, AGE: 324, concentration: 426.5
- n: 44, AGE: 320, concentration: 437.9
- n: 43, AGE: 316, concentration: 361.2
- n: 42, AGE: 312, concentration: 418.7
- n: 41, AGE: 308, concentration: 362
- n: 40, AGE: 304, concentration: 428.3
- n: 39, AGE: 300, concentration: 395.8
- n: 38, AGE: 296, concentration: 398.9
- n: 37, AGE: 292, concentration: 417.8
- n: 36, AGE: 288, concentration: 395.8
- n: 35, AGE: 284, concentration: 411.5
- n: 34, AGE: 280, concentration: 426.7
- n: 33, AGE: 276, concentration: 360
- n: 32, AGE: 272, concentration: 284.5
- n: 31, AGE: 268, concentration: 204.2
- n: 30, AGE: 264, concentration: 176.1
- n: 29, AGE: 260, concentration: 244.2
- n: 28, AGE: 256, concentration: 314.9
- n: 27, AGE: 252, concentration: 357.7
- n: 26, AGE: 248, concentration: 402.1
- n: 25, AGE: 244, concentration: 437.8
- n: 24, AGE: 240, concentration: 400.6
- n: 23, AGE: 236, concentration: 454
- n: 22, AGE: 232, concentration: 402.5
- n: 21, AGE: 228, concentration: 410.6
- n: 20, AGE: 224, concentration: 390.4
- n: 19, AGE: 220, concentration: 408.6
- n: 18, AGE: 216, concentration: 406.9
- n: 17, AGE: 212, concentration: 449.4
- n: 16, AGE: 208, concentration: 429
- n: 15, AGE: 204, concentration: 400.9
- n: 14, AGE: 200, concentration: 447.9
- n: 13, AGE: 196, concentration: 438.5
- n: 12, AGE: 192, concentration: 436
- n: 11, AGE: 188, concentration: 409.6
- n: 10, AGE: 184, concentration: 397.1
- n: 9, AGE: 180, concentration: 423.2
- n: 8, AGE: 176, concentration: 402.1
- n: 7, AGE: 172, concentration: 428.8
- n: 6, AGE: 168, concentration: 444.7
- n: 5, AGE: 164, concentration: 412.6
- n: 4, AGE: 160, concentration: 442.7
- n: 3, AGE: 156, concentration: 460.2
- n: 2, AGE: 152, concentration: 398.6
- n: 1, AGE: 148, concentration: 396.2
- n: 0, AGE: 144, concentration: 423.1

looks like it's 6.4 yr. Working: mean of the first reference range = 421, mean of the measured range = 343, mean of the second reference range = 407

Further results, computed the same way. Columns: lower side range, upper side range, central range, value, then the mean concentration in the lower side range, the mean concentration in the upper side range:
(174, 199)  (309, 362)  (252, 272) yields 7.9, 419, 411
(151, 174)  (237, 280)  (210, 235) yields -3.2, 433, 326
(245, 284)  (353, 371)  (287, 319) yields -4.3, 316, 406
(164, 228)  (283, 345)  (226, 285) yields 8.8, 420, 406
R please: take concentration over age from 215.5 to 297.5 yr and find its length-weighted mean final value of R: 366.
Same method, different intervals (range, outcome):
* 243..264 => 331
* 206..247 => 419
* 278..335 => 408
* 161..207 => 423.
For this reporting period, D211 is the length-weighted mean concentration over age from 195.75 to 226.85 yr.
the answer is 420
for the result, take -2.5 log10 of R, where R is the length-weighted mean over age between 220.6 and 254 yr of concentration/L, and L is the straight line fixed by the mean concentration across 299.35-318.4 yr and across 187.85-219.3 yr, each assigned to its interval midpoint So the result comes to 0.03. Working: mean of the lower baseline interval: 428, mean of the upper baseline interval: 394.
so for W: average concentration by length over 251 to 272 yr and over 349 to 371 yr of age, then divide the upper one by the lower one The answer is 1.6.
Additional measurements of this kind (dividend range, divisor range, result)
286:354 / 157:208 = 0.96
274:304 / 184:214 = 0.94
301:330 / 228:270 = 1.19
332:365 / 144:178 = 0.96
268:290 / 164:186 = 0.86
